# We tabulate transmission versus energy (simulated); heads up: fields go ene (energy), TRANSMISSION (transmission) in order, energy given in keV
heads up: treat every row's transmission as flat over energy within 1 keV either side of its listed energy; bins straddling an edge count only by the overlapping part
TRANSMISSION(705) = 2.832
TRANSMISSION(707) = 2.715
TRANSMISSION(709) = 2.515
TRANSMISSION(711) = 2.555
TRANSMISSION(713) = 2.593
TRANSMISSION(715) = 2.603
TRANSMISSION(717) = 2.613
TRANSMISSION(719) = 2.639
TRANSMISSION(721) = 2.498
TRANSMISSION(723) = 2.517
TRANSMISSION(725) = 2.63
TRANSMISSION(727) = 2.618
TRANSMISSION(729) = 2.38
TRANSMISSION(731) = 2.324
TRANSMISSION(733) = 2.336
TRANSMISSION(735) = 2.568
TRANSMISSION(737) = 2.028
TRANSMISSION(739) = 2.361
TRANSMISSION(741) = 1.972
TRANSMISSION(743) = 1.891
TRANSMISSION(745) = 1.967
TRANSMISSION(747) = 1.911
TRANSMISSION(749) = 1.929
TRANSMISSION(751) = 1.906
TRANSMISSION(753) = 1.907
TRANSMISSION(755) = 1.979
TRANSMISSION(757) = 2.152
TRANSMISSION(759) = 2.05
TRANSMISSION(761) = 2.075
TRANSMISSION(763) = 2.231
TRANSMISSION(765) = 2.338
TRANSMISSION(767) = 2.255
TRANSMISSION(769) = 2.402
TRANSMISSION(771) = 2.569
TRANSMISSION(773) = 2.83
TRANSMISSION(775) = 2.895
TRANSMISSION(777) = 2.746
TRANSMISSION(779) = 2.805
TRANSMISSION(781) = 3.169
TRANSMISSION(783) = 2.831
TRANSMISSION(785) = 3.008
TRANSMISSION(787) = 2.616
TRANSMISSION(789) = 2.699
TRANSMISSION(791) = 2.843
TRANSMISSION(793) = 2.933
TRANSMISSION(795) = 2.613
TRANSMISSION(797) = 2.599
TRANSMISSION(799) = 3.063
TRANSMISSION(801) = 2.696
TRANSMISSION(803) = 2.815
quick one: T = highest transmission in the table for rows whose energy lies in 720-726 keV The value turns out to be 2.63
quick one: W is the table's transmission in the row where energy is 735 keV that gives 2.568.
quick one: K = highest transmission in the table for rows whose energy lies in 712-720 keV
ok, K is 2.639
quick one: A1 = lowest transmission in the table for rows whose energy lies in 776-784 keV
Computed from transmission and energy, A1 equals 2.746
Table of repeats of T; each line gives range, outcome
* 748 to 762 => 2.152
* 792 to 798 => 2.933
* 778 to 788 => 3.169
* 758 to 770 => 2.402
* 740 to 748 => 1.972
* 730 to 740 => 2.568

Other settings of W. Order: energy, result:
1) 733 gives 2.336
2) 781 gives 3.169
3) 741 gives 1.972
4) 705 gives 2.832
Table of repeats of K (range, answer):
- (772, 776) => 2.895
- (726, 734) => 2.618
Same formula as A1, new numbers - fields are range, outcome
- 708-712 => 2.515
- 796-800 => 2.599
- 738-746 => 1.891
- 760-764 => 2.075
